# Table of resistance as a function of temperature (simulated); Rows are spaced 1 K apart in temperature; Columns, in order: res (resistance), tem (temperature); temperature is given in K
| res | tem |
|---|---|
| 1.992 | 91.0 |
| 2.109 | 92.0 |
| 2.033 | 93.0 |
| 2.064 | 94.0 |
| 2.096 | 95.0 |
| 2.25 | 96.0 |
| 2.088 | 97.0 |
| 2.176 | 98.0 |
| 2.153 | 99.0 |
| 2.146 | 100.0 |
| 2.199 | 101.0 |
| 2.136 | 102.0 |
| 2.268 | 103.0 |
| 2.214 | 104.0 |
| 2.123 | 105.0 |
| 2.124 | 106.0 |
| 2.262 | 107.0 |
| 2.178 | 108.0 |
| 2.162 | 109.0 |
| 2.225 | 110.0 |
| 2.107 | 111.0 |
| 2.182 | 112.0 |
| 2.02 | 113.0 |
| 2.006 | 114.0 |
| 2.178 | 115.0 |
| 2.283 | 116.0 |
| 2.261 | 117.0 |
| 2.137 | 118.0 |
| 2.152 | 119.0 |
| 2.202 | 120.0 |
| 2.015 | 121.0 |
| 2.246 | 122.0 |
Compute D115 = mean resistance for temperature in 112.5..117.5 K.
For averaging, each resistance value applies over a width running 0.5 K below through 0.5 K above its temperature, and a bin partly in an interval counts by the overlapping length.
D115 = 2.15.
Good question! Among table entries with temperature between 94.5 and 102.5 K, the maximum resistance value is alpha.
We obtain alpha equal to 2.25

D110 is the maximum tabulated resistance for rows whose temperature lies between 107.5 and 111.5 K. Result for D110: 2.225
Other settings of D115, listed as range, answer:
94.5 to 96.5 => 2.17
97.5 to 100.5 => 2.16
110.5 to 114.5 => 2.08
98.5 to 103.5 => 2.18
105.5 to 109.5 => 2.18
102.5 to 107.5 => 2.2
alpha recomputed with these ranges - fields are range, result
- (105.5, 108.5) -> 2.262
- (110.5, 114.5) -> 2.182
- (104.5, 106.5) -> 2.124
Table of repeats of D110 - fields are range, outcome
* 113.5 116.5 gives 2.283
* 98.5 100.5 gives 2.153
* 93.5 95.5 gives 2.096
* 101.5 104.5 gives 2.268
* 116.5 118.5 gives 2.261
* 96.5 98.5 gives 2.176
